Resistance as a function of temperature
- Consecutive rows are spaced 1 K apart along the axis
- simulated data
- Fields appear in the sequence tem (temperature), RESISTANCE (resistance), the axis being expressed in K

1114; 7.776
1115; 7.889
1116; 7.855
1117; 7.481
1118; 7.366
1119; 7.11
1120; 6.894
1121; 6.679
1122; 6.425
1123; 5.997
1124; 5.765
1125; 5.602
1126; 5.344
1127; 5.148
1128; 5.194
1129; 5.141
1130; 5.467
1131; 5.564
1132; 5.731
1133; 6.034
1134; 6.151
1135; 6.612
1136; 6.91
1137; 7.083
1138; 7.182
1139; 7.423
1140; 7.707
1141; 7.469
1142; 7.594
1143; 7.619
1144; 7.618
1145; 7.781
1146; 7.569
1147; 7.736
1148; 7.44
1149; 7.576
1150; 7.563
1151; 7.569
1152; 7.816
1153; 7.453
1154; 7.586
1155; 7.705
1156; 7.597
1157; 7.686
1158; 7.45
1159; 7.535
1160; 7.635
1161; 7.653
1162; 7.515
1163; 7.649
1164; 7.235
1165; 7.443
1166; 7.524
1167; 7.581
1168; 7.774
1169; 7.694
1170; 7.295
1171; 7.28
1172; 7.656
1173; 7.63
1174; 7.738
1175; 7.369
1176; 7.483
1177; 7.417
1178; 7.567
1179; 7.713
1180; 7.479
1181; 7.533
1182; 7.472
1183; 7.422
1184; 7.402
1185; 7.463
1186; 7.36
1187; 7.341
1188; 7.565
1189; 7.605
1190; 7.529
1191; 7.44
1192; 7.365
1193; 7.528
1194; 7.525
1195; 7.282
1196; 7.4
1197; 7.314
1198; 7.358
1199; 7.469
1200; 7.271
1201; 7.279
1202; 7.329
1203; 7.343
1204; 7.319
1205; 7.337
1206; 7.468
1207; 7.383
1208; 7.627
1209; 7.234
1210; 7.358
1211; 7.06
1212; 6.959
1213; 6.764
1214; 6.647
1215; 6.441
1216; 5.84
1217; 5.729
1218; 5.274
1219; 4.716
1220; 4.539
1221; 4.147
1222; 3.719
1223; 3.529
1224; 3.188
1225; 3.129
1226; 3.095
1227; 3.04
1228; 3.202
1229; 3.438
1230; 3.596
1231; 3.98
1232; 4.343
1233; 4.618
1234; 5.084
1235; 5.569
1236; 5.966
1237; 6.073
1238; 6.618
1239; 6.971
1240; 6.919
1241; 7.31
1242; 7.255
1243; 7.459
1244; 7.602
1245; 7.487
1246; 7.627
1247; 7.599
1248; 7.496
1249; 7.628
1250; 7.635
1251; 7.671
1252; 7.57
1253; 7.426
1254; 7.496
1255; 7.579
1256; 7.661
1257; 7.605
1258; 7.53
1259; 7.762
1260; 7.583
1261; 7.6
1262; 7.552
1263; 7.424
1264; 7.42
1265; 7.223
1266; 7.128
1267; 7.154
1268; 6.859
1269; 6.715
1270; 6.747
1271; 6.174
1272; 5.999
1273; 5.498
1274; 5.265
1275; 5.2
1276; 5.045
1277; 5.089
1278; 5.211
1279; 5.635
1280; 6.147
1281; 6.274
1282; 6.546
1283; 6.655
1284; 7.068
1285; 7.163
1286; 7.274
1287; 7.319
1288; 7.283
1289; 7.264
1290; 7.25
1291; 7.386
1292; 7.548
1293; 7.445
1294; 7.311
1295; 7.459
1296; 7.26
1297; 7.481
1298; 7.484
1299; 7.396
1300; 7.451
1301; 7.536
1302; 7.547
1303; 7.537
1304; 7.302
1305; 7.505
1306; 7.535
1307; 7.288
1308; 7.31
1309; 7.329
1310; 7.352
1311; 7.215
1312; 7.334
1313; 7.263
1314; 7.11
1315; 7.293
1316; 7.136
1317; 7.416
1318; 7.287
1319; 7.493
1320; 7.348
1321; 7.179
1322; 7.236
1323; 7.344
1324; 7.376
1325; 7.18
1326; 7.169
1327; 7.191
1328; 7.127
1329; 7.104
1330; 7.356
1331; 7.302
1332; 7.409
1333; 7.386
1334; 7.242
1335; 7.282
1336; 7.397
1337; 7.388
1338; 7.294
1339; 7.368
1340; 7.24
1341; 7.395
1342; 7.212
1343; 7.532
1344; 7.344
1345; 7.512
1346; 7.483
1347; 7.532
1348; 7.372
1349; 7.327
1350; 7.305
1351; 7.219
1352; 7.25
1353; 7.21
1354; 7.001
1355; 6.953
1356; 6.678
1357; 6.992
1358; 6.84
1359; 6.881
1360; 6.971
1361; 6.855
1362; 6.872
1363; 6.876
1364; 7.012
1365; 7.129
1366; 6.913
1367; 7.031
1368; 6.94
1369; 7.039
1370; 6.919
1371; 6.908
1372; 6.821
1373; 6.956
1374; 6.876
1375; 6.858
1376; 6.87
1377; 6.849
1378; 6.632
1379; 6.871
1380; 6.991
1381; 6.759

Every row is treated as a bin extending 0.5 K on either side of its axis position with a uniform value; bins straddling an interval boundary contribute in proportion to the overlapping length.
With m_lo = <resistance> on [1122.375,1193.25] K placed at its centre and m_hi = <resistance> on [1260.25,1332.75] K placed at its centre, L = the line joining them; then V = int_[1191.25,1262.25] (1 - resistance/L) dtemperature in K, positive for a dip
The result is 6.7 K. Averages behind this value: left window 7.18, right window 7.02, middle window 6.43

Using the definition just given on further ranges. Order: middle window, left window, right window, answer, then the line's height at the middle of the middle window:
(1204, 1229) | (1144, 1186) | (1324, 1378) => 6.6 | 7.44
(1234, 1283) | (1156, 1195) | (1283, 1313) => 3.8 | 7.4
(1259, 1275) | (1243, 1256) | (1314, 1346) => 1.5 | 7.51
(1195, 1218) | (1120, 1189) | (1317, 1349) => 0.5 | 7.19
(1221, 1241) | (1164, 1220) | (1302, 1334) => 7.3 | 7.25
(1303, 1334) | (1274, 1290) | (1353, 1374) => -3.3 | 6.61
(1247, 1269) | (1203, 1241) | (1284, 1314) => -3.8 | 6.37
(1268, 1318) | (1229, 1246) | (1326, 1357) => -1.5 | 6.69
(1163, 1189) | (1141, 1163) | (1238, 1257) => 0.2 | 7.56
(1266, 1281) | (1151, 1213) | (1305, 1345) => 2.9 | 7.36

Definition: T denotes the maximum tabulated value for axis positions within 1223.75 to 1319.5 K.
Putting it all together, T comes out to 7.762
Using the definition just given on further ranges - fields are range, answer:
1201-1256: 7.671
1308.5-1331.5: 7.493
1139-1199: 7.816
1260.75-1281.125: 7.6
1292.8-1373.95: 7.547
